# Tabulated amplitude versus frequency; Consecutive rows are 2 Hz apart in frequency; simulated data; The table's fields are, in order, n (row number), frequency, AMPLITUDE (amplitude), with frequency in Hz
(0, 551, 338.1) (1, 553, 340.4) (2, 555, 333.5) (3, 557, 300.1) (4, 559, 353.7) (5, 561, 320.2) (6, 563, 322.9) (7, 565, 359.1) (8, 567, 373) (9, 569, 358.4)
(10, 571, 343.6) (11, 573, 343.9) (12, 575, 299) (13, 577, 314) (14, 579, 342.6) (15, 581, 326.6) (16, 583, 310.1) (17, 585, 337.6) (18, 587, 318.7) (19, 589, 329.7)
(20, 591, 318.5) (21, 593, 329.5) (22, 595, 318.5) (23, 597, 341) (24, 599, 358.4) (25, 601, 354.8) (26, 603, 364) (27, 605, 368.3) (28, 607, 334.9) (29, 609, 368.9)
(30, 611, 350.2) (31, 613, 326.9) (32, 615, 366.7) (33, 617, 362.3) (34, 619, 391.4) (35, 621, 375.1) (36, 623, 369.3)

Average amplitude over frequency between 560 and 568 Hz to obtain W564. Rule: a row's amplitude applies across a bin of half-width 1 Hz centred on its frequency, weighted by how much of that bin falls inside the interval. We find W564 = 344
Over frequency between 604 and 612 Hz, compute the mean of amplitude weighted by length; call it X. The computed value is 356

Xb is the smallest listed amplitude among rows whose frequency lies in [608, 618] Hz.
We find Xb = 326.9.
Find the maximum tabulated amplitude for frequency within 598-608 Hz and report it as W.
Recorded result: 368.3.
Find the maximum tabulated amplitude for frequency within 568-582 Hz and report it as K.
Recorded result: 358.4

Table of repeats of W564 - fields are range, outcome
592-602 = 340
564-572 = 359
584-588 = 328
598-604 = 359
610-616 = 348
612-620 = 362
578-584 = 326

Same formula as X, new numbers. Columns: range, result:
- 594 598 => 330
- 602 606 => 366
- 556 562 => 325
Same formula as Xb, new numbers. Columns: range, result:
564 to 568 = 359.1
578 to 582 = 326.6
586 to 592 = 318.5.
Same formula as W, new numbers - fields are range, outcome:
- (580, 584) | 326.6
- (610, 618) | 366.7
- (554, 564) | 353.7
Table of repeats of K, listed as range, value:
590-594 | 329.5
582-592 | 337.6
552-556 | 340.4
